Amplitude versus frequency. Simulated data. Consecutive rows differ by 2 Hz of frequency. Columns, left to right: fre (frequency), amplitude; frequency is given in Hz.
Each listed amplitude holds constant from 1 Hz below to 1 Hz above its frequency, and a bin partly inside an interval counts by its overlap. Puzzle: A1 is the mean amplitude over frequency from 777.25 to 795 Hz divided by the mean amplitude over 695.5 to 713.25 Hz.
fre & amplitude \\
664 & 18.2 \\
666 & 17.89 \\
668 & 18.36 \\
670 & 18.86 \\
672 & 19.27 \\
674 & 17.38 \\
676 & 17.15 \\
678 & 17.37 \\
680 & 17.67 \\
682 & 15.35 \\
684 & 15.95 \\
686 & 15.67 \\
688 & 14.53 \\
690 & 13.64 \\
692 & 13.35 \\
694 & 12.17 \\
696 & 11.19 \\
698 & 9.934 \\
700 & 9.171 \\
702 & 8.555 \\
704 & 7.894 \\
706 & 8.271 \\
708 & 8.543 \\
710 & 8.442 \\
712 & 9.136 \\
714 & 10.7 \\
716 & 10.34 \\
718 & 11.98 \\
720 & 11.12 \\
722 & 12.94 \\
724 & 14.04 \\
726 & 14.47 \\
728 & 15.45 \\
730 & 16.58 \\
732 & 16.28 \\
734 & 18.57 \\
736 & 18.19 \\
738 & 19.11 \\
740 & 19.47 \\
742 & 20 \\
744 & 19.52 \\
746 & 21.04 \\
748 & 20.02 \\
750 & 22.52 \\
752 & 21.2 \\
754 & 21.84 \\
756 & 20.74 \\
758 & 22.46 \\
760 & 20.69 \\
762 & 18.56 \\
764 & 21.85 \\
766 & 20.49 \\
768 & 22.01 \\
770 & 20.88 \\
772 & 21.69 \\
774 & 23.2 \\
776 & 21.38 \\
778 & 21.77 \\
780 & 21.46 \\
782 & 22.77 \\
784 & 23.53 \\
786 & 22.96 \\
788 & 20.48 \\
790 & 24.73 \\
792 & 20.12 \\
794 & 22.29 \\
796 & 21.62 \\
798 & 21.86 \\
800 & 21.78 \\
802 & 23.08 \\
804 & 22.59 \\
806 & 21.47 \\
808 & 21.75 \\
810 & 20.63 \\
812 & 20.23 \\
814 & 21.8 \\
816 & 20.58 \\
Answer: 2.48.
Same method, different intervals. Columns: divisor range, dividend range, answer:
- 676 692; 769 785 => 1.41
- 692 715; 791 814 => 2.24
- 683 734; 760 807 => 1.80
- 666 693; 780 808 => 1.34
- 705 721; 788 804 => 2.25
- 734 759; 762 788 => 1.07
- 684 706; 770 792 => 1.91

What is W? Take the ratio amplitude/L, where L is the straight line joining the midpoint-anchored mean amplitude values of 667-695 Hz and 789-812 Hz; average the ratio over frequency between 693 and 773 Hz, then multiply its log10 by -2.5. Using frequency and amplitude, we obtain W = 0.19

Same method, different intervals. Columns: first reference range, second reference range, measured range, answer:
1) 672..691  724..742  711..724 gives 0.44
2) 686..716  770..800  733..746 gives -0.21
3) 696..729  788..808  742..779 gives -0.24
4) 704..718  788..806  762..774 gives -0.19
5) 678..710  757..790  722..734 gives 0.06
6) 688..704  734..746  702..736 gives 0.27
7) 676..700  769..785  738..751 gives -0.06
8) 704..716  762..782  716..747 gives -0.21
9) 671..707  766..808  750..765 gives -0.09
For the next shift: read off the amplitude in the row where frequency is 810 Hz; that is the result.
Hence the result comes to 20.63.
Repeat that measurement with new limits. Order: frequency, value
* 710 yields 8.442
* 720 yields 11.12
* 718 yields 11.98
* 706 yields 8.271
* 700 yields 9.171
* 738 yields 19.11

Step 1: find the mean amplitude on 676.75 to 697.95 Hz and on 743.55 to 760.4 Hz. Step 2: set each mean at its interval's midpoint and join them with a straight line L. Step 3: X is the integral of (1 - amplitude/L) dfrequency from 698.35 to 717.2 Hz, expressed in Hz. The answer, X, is 8.6 Hz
